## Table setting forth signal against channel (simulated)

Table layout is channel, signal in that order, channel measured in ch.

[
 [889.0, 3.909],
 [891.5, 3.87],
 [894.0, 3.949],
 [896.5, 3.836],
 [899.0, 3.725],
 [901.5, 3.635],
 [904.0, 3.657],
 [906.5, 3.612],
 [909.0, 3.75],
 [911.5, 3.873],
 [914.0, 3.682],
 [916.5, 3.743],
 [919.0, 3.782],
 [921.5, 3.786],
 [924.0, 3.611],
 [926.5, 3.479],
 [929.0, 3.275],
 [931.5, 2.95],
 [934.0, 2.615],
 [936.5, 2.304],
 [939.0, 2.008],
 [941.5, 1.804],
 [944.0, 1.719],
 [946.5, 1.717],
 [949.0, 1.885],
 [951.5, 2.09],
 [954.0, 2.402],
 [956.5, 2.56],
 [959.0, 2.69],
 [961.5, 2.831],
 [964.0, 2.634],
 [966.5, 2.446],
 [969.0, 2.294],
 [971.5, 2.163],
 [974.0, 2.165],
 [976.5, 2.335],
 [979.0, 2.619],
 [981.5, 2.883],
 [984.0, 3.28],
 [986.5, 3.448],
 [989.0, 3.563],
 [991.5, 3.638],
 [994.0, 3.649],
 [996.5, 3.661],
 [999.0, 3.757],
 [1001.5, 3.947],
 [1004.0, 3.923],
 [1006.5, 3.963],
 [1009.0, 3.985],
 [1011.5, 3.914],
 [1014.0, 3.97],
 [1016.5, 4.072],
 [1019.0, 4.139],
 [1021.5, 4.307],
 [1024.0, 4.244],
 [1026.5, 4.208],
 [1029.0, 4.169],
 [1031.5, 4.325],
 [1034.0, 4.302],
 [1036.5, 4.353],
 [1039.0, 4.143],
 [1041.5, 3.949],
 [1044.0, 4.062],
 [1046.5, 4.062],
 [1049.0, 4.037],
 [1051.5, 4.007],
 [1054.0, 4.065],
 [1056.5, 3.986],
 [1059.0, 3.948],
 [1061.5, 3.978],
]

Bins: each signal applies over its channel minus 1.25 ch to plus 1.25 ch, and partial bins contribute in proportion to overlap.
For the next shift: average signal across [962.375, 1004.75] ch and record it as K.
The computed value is 3.07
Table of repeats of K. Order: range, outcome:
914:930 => 3.62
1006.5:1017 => 3.98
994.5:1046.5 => 4.06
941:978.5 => 2.27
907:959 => 2.86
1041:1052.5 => 4.03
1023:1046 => 4.19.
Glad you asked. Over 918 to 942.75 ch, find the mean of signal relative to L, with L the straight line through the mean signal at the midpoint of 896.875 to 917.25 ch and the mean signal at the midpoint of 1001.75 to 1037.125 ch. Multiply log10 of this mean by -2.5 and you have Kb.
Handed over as 0.272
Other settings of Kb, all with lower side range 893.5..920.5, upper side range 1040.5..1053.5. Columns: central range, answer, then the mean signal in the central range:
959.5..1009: 0.240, 3.13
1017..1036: -0.067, 4.24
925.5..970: 0.496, 2.42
